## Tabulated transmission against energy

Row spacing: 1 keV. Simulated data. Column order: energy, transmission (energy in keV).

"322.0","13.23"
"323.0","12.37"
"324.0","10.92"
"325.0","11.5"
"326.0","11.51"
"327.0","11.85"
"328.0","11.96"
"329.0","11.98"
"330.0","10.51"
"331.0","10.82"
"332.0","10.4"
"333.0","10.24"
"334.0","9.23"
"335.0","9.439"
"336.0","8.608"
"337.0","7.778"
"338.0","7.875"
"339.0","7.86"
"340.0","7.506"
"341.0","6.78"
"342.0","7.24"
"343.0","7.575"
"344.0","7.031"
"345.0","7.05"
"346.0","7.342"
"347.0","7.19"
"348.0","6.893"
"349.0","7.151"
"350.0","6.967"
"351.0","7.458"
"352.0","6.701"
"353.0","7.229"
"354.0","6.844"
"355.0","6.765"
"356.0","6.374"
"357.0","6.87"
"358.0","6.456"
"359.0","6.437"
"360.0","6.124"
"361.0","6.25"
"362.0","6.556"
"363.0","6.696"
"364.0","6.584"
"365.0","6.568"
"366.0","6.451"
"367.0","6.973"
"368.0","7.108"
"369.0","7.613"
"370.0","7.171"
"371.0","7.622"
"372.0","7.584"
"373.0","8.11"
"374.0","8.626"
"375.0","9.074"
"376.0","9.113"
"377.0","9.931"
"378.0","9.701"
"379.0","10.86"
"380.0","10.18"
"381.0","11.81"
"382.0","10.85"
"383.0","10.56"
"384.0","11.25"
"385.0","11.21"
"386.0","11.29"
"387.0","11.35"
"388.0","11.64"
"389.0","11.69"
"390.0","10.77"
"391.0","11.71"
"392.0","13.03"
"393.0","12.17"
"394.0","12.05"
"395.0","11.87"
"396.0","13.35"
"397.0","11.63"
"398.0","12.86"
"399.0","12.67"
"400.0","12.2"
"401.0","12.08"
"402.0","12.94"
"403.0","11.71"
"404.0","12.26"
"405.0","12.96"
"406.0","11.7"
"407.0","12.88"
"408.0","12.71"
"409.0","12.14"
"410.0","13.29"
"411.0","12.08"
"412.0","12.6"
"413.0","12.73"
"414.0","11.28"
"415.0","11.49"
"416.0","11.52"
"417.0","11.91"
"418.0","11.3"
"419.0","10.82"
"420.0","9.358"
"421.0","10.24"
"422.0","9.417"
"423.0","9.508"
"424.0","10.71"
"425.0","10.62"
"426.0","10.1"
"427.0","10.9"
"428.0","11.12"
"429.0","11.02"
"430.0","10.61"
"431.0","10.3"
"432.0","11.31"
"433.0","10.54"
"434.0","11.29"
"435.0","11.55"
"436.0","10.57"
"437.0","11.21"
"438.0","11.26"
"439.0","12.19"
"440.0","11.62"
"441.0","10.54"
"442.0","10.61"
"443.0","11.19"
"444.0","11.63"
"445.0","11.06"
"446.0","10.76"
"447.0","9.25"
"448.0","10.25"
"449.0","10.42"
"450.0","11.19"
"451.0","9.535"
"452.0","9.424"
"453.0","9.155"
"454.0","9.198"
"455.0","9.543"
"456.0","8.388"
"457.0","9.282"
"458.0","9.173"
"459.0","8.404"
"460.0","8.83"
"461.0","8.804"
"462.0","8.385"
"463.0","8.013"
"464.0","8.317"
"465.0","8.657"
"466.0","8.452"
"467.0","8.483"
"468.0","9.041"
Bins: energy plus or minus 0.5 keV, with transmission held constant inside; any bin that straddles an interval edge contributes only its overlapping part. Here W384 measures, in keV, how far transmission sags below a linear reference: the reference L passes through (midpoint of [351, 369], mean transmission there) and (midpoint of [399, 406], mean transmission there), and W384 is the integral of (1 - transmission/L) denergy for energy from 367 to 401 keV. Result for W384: -2.09 keV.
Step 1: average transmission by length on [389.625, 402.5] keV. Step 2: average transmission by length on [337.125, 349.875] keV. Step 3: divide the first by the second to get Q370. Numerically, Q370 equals 1.7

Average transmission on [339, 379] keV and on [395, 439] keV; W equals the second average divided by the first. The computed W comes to 1.57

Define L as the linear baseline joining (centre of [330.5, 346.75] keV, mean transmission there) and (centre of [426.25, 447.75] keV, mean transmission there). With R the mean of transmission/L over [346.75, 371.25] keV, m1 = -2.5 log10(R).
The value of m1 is 0.28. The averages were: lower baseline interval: 8.28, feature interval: 6.83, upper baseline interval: 11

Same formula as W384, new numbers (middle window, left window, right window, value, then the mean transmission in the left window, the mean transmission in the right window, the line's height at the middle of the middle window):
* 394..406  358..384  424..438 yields -3.6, 8.21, 10.9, 9.49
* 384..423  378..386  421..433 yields -4.1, 10.9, 10.5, 10.7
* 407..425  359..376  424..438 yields -2.5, 7.23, 10.9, 10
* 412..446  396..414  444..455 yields 0.5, 12.4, 10.1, 11.2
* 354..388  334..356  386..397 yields 5.6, 7.41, 11.9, 9.93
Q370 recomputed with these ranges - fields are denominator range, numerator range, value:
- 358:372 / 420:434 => 1.54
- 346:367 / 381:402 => 1.75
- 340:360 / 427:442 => 1.59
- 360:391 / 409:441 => 1.23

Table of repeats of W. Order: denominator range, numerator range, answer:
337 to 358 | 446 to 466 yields 1.29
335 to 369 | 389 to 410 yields 1.74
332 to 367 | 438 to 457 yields 1.42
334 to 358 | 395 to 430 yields 1.58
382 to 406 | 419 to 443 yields 0.90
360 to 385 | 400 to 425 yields 1.37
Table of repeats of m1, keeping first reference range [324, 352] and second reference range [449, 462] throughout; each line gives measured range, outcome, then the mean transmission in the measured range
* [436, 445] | -0.22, 11.2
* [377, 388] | -0.21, 10.9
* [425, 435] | -0.18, 10.8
